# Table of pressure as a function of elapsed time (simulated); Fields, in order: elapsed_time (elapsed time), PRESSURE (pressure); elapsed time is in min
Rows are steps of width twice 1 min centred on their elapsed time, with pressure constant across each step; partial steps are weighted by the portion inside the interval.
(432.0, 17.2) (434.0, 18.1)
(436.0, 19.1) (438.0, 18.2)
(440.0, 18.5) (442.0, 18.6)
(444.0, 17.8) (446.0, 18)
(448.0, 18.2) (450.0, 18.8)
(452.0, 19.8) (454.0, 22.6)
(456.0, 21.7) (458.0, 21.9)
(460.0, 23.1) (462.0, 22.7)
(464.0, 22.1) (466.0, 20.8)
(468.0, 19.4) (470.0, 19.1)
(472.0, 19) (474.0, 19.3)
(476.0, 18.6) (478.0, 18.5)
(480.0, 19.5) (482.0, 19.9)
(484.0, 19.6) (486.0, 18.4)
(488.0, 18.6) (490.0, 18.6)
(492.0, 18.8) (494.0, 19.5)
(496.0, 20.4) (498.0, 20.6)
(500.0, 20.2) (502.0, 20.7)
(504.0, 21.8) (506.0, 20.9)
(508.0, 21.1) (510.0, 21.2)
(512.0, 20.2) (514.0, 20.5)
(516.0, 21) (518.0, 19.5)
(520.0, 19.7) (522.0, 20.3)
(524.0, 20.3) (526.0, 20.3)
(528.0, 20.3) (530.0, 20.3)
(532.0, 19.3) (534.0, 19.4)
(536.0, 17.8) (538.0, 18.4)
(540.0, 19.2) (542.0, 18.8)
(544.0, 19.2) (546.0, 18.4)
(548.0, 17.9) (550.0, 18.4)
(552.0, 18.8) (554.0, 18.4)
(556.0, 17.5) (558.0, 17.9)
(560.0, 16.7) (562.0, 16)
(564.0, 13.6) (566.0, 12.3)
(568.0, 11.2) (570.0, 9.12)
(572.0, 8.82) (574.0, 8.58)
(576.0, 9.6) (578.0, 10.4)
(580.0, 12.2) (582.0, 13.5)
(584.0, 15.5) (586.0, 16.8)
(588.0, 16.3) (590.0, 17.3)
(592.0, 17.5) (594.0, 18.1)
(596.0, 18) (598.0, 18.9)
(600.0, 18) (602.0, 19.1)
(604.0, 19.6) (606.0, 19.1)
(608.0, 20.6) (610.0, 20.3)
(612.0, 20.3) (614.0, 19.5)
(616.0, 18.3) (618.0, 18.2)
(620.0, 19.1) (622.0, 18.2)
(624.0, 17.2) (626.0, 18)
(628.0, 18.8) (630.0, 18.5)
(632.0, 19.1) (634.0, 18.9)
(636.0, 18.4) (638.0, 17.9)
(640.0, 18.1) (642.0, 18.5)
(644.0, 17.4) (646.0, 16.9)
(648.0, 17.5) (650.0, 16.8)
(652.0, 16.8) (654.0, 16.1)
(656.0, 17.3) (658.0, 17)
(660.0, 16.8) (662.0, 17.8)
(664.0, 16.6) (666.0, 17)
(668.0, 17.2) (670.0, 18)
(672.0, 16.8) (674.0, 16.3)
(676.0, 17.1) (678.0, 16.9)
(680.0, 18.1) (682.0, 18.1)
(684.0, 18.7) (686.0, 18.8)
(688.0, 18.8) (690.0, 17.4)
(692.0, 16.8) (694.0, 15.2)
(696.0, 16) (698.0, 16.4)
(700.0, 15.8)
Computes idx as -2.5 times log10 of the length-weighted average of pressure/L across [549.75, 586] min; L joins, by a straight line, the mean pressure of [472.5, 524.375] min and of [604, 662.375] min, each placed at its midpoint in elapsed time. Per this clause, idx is 0.351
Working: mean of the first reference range 19.9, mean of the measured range 13.8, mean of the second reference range 18.2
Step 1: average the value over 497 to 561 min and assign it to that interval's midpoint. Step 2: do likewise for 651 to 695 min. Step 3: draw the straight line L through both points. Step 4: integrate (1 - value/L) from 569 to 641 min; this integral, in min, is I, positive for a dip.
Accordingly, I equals 5.7 min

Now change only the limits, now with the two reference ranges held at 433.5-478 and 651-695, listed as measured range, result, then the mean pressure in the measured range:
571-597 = 6.01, 14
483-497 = 0.18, 19.1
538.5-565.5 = 1.45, 17.7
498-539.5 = -2.41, 20.2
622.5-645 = -0.69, 18.3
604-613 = -1.01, 20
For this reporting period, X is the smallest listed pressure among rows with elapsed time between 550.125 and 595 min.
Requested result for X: 8.58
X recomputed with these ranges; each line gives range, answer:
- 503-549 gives 17.8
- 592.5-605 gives 18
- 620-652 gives 16.8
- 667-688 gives 16.3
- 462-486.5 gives 18.4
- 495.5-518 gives 19.5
